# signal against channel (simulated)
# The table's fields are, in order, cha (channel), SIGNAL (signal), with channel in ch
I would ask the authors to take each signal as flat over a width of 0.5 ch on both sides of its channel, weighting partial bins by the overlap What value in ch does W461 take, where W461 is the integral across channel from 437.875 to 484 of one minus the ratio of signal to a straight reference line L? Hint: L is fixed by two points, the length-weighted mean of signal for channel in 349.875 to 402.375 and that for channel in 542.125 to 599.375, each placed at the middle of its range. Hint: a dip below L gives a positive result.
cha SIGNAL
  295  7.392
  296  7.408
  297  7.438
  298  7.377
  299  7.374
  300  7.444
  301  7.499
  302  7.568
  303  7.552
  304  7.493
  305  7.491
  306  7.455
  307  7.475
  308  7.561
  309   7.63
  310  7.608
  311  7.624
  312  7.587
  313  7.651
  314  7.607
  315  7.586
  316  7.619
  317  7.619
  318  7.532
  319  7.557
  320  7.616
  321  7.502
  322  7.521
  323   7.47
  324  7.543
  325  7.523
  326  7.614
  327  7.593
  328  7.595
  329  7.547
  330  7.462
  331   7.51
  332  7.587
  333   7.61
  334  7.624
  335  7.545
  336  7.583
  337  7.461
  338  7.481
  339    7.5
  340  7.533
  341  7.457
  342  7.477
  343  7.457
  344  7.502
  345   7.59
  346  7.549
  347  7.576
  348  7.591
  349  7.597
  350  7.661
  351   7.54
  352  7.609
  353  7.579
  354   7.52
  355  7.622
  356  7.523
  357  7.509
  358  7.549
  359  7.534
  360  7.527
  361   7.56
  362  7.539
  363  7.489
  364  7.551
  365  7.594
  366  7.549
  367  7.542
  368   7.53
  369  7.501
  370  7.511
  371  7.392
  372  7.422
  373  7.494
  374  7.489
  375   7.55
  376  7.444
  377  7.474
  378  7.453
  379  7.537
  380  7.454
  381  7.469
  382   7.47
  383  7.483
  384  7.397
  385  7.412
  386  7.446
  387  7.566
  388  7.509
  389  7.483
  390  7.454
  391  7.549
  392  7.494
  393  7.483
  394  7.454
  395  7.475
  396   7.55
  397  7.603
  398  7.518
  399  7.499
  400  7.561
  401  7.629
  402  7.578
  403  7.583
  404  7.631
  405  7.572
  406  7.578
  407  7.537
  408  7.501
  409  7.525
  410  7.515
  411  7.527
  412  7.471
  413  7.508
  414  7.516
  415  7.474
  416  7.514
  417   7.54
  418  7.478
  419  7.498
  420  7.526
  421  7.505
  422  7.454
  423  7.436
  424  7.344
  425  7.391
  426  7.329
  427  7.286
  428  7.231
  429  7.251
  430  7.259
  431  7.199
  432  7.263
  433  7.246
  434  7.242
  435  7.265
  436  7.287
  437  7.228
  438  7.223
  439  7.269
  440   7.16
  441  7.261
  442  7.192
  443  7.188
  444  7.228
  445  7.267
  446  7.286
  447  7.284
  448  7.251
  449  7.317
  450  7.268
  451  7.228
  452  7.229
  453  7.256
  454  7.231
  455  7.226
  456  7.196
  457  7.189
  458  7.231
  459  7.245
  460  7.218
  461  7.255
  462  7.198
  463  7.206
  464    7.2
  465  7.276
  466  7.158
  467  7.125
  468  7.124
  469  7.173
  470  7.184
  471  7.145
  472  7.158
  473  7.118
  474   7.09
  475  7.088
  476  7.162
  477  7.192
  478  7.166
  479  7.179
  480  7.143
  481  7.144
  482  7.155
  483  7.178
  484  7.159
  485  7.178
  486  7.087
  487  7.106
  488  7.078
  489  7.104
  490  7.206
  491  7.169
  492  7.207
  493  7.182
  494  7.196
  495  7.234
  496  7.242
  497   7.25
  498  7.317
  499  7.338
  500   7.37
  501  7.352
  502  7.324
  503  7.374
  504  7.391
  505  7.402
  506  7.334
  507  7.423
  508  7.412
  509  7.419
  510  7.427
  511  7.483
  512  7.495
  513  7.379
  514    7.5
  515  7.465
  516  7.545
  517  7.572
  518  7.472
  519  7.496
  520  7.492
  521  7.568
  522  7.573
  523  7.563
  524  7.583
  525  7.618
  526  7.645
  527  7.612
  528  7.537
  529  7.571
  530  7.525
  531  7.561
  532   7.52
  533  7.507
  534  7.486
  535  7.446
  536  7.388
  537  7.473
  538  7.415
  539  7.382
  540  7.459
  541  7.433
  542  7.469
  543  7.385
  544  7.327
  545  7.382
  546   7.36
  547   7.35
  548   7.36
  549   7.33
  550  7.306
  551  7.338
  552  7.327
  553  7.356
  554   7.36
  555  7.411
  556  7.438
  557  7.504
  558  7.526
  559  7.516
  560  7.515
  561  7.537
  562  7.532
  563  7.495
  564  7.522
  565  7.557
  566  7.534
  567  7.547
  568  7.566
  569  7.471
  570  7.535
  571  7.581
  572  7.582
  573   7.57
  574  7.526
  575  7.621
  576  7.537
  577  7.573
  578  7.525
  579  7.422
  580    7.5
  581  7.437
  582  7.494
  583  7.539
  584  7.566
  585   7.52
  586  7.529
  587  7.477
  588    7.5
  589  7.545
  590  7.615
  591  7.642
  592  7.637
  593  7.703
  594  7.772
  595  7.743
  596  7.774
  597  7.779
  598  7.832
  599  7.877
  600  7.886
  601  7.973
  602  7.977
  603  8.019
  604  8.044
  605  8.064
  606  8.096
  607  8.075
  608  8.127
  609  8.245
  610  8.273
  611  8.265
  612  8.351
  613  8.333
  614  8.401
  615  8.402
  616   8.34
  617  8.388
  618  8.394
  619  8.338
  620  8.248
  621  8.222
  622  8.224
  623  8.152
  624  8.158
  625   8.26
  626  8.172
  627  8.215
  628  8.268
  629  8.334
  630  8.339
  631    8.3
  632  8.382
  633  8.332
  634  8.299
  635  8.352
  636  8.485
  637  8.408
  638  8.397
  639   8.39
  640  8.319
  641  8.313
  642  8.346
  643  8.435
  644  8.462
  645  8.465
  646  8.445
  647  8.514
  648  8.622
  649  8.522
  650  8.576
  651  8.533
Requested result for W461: 1.9 ch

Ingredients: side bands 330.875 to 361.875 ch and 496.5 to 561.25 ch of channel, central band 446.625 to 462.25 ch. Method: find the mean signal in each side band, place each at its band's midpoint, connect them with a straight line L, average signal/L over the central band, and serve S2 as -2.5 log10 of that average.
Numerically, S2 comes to 0.037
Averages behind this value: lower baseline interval 7.55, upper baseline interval 7.45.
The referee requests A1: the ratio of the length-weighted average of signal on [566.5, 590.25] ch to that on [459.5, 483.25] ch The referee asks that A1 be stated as 1.1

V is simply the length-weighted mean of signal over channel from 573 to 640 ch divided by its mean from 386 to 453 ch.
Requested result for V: 1.08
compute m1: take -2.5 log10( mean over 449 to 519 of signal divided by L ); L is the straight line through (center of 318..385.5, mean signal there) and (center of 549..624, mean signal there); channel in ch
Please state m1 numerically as 0.058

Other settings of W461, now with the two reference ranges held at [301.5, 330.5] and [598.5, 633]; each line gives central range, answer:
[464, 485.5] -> 2.03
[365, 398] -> 0.90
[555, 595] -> 2.85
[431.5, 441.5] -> 0.74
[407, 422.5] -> 0.54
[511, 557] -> 3.27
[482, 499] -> 1.62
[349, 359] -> 0.10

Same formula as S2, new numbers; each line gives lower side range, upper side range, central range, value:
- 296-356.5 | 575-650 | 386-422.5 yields 0.023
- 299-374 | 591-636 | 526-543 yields 0.068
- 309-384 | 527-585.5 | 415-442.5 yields 0.027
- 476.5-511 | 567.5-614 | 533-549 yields 0.013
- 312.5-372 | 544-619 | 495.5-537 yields 0.028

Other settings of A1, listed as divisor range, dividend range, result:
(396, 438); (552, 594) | 1.01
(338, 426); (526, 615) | 1.02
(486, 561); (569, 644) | 1.08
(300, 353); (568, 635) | 1.05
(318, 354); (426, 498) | 0.95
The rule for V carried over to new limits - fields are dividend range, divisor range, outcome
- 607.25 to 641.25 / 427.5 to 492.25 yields 1.15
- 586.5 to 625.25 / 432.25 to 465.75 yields 1.11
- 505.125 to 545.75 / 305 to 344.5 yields 0.99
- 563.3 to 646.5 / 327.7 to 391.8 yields 1.06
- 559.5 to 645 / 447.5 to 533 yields 1.09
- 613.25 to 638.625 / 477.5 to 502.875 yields 1.15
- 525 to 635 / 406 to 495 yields 1.07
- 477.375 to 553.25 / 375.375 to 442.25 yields 0.99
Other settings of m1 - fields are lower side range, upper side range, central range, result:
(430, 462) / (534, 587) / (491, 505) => 0.008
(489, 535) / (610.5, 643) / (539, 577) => 0.046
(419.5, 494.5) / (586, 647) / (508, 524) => 0.009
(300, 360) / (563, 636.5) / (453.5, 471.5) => 0.077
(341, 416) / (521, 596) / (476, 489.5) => 0.055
